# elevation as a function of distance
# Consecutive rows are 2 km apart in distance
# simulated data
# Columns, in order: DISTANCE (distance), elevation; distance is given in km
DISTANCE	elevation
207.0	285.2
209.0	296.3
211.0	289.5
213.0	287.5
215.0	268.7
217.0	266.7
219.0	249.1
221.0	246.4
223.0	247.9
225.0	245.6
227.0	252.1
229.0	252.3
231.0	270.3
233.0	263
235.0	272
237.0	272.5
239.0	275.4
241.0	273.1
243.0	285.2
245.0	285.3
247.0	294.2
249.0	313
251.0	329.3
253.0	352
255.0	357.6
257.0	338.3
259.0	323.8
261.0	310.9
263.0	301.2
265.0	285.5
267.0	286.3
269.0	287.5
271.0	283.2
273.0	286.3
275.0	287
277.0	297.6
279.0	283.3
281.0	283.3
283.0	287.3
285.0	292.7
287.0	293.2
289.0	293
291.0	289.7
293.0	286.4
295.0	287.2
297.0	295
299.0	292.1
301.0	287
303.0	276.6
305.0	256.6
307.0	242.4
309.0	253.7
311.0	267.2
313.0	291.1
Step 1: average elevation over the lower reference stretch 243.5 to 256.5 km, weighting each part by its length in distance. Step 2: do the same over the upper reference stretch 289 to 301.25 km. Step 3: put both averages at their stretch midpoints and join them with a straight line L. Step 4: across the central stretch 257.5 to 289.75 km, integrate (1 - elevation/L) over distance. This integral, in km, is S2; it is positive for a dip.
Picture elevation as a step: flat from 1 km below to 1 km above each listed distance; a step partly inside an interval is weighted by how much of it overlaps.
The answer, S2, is 1.22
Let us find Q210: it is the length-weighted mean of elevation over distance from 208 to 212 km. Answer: 293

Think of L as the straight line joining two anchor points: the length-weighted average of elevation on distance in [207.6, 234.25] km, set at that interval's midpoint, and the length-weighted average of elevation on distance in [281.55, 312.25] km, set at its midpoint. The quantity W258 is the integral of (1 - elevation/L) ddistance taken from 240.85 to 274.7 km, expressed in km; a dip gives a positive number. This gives -4.20 km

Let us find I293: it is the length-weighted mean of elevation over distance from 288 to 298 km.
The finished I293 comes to 290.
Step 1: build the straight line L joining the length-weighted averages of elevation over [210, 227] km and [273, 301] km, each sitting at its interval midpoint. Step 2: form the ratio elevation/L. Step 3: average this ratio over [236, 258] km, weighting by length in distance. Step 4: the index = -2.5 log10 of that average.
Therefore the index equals -0.124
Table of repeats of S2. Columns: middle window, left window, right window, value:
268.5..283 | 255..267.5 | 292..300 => 0.78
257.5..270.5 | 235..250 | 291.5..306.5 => -0.76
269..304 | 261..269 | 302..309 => -1.81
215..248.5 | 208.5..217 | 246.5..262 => 4.11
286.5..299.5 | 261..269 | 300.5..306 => -0.61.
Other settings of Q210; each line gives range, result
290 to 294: 288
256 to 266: 312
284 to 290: 293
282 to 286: 290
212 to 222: 264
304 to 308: 250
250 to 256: 346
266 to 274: 286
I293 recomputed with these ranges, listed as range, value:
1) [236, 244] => 277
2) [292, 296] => 287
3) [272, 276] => 287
